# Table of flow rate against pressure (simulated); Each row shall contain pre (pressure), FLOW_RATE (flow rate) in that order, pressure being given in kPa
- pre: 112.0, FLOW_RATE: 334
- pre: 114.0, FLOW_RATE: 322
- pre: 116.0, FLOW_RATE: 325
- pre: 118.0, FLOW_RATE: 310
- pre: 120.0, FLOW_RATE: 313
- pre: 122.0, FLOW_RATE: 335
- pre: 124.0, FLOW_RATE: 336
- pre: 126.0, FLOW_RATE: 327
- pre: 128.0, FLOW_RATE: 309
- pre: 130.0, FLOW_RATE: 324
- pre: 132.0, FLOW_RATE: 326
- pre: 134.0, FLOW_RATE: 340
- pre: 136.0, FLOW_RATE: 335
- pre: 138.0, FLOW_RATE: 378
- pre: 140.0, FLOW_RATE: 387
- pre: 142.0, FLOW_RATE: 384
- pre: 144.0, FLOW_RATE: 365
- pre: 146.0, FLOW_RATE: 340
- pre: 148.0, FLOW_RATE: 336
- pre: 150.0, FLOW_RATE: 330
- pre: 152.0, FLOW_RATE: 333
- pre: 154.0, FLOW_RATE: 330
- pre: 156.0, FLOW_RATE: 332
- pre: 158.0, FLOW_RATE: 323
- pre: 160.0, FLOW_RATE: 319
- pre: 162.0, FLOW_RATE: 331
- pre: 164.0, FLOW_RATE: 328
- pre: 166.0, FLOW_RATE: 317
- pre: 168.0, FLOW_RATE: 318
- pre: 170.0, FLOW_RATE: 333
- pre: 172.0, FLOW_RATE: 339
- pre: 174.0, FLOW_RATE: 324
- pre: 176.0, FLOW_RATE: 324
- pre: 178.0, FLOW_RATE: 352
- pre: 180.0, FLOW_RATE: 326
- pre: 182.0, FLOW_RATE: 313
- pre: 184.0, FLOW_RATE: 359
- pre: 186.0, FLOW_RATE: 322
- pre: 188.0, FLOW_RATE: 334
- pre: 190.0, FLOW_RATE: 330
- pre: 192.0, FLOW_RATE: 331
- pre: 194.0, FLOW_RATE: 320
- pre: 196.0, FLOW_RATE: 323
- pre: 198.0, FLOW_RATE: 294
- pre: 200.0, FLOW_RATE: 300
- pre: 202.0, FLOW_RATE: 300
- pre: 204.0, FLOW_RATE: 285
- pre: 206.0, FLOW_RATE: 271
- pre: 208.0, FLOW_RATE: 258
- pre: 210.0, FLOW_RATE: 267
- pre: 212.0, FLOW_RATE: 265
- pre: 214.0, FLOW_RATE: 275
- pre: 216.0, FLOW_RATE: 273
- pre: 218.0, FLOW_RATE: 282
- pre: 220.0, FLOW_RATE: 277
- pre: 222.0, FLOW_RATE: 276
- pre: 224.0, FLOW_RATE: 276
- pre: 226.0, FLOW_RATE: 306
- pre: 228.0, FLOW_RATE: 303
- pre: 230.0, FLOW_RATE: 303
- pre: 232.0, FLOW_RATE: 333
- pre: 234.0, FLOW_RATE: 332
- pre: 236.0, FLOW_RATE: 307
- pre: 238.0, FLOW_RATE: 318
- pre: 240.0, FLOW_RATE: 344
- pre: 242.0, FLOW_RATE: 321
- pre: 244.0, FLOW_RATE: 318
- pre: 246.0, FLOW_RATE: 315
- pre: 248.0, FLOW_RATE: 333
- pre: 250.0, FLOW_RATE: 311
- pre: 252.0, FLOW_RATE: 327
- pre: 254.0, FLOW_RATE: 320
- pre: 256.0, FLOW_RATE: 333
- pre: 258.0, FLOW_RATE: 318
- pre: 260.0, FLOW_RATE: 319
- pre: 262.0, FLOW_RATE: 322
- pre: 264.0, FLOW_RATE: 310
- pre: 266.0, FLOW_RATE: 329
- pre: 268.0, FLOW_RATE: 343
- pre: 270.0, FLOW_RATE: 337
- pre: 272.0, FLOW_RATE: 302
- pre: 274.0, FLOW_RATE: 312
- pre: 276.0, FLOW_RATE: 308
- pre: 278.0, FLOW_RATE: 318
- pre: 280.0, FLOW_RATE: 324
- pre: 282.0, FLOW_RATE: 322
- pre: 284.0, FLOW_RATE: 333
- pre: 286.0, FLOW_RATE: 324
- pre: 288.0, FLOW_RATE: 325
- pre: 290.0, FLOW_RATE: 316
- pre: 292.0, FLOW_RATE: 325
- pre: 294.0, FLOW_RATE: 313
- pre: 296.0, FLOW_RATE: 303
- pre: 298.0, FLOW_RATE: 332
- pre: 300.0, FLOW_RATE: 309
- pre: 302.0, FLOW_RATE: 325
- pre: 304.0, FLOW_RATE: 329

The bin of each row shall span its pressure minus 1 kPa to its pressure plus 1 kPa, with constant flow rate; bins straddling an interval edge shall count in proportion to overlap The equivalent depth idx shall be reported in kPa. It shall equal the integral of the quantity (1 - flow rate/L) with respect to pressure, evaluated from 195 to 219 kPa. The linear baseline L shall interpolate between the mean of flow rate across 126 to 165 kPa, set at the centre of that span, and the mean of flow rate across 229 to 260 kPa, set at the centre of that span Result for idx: 3.3 kPa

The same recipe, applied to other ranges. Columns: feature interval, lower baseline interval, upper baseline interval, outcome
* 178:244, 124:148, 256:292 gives 5.5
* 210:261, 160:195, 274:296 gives 2.7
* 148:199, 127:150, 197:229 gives -1.9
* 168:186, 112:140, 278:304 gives -0.2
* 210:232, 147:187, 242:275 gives 2.7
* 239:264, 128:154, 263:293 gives 0.3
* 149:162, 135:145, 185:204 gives 1.0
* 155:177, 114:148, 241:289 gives 0.5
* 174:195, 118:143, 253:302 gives 0.1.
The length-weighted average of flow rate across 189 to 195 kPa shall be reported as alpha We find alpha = 327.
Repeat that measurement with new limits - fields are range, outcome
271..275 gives 307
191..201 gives 314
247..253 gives 324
